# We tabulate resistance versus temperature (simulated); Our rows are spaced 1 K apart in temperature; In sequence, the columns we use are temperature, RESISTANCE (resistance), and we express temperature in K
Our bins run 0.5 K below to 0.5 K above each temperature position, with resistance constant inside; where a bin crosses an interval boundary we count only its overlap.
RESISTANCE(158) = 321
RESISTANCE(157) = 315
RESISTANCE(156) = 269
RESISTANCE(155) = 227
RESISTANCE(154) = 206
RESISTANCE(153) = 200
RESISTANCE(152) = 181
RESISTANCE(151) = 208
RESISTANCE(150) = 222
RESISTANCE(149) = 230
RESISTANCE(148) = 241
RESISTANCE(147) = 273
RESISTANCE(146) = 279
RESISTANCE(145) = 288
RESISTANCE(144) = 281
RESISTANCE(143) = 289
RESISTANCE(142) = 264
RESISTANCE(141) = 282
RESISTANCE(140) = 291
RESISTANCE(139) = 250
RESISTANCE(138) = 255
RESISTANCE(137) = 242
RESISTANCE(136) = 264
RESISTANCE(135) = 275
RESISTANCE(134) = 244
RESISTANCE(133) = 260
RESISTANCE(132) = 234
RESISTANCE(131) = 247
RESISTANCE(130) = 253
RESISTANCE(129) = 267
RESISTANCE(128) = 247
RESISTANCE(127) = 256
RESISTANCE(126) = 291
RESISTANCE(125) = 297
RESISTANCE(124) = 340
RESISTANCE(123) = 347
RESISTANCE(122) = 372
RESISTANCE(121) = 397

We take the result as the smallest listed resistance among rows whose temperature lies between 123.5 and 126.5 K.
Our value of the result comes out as 291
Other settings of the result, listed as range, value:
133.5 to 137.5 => 242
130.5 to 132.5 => 234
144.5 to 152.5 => 181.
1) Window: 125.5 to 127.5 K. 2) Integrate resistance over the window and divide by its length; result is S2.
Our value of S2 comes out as 274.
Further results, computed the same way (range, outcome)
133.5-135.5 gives 260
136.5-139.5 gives 249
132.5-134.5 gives 252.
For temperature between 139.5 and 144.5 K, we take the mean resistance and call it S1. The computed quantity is 281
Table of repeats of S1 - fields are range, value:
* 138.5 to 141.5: 274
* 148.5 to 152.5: 210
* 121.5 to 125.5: 339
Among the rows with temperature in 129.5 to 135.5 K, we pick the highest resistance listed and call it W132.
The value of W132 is 275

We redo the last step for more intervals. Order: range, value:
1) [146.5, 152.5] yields 273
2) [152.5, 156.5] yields 269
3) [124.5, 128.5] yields 297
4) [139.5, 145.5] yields 291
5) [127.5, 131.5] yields 267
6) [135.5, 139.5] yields 264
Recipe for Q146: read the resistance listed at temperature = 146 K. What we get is 279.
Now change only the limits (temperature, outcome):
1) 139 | 250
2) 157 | 315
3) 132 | 234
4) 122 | 372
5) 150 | 222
